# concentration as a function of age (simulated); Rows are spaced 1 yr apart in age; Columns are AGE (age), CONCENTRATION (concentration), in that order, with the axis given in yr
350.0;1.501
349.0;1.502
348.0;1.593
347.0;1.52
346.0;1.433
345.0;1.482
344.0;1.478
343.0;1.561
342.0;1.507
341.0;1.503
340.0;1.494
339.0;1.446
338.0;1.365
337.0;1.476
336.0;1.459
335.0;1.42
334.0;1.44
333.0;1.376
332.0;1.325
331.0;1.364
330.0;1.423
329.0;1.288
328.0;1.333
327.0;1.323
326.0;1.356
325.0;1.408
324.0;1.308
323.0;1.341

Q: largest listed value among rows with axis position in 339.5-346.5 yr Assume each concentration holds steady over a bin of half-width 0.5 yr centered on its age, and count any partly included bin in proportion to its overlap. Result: 1.561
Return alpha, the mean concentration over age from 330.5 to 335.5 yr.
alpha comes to 1.39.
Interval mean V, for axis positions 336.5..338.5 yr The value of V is 1.42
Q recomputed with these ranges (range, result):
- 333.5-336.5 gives 1.459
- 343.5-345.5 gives 1.482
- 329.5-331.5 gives 1.423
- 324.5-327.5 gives 1.408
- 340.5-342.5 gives 1.507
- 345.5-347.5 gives 1.52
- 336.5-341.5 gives 1.503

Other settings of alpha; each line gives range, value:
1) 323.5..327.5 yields 1.35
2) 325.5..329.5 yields 1.32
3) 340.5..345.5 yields 1.51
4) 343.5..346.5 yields 1.46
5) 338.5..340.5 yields 1.47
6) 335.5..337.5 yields 1.47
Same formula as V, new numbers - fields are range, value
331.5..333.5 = 1.35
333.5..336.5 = 1.44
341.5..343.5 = 1.53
